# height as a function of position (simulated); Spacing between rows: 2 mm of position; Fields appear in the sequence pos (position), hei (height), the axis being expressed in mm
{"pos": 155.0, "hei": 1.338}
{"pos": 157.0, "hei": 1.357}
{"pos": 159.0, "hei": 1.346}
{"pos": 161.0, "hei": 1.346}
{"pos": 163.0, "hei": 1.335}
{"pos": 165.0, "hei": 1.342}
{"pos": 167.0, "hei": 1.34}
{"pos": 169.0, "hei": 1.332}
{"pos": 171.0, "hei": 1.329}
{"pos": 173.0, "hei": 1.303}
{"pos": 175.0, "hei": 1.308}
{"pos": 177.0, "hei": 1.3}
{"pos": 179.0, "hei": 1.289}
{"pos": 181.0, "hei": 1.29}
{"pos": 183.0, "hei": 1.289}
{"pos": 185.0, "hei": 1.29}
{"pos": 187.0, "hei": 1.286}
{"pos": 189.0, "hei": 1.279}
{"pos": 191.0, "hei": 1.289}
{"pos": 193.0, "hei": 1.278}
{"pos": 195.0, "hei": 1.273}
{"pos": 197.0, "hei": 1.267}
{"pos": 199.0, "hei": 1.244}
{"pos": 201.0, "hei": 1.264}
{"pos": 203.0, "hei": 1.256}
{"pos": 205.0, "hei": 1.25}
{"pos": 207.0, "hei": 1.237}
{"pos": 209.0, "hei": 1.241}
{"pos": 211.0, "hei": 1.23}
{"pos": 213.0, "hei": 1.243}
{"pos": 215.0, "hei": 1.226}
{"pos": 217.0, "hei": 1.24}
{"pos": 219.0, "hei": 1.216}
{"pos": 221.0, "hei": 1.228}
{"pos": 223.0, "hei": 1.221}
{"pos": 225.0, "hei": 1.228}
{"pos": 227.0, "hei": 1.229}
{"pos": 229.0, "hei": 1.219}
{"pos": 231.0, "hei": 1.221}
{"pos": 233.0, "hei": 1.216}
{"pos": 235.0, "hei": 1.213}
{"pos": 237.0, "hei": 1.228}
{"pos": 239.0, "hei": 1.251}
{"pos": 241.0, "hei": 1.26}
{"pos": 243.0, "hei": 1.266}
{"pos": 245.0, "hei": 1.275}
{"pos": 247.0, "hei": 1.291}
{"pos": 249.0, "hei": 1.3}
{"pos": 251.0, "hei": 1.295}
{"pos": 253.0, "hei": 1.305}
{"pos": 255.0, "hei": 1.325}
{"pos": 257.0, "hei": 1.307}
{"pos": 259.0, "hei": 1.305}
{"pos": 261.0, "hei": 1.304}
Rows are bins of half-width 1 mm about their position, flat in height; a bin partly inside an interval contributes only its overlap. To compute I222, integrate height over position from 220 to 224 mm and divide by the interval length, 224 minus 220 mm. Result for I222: 1.22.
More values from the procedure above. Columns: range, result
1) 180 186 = 1.29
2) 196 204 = 1.26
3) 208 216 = 1.23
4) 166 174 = 1.33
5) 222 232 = 1.22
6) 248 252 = 1.3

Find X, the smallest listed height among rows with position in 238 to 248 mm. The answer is 1.251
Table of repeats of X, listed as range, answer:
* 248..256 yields 1.295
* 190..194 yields 1.278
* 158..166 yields 1.335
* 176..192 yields 1.279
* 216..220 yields 1.216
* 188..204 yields 1.244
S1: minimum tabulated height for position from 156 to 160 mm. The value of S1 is 1.346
